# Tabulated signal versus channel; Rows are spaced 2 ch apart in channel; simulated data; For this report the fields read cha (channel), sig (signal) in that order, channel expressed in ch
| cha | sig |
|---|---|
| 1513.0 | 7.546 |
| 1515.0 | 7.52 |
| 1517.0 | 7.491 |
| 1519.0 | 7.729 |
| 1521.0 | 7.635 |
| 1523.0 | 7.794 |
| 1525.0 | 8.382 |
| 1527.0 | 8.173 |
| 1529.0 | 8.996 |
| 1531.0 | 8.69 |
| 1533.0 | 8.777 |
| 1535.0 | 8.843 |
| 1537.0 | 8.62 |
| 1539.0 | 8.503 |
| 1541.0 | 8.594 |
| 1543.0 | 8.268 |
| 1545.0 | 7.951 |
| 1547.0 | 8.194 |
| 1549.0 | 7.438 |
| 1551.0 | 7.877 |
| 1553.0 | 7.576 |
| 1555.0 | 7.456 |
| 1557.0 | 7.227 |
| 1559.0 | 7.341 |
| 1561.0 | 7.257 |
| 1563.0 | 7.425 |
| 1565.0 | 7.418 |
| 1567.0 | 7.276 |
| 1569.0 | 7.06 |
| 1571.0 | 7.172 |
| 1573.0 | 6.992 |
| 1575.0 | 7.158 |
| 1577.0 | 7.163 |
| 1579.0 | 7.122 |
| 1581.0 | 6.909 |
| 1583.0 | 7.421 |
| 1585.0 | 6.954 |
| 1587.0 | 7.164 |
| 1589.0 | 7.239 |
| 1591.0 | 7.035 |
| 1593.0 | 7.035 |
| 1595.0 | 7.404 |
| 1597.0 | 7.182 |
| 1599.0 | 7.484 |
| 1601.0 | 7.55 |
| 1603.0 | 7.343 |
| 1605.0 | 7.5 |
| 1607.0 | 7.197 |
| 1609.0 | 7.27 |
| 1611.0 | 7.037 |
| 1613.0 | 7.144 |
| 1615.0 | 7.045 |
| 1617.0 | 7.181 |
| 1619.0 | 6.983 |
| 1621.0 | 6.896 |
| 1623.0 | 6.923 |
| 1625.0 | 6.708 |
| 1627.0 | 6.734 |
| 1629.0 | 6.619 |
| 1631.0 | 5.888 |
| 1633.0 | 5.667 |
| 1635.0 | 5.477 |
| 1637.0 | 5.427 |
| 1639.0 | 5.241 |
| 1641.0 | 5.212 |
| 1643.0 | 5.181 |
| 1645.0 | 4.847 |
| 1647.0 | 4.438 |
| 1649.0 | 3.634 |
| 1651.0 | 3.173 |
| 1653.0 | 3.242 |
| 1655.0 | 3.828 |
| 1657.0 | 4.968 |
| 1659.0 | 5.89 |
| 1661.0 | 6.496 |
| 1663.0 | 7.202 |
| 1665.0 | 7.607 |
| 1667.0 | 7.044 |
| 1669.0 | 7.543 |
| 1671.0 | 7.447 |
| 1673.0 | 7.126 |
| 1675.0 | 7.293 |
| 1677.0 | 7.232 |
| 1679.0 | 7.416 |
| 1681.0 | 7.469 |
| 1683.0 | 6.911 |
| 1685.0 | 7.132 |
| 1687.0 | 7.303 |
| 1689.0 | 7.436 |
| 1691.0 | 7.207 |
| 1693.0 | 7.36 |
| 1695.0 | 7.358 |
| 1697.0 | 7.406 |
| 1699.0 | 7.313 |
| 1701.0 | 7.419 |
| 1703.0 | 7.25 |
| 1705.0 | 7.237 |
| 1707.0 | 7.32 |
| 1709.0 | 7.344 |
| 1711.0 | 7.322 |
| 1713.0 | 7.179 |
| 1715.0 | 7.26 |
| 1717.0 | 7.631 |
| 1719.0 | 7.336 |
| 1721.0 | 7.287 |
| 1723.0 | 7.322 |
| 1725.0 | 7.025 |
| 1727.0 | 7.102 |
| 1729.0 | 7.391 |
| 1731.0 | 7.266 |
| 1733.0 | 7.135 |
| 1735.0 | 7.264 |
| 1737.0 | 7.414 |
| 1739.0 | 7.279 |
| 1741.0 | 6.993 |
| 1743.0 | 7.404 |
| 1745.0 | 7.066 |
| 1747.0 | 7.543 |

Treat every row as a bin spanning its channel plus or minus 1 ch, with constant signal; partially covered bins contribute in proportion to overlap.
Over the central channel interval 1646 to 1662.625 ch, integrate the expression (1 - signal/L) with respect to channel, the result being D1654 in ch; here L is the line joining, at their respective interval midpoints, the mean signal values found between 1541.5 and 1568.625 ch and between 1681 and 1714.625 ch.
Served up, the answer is 6.3 ch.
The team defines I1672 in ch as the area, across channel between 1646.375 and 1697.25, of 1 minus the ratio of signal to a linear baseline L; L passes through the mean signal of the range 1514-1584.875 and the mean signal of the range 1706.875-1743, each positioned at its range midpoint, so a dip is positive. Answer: 6.73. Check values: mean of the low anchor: 7.75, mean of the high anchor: 7.27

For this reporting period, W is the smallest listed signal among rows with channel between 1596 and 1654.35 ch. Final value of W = 3.173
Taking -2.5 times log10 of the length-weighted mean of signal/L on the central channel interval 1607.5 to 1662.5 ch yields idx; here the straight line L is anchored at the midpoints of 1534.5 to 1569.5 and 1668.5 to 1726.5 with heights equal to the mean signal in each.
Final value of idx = 0.29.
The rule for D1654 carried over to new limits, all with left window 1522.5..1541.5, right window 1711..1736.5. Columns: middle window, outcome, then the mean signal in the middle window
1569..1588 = 2.6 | 7.11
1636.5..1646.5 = 3.4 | 5.13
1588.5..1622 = 3.6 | 7.21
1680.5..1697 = 0.5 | 7.27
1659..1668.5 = 0.9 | 6.99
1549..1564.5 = 1.7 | 7.45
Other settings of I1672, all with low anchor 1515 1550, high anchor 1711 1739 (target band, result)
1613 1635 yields 3.2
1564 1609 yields 4.2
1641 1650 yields 3.6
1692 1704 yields 0.1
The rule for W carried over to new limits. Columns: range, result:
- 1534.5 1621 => 6.896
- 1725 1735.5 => 7.025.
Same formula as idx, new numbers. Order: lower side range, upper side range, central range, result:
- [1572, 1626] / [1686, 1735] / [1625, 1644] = 0.24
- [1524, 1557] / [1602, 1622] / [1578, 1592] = 0.07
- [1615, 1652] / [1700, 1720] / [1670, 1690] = -0.09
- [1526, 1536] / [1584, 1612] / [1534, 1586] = 0.07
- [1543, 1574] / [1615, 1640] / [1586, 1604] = -0.06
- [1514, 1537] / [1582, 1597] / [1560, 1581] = 0.04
